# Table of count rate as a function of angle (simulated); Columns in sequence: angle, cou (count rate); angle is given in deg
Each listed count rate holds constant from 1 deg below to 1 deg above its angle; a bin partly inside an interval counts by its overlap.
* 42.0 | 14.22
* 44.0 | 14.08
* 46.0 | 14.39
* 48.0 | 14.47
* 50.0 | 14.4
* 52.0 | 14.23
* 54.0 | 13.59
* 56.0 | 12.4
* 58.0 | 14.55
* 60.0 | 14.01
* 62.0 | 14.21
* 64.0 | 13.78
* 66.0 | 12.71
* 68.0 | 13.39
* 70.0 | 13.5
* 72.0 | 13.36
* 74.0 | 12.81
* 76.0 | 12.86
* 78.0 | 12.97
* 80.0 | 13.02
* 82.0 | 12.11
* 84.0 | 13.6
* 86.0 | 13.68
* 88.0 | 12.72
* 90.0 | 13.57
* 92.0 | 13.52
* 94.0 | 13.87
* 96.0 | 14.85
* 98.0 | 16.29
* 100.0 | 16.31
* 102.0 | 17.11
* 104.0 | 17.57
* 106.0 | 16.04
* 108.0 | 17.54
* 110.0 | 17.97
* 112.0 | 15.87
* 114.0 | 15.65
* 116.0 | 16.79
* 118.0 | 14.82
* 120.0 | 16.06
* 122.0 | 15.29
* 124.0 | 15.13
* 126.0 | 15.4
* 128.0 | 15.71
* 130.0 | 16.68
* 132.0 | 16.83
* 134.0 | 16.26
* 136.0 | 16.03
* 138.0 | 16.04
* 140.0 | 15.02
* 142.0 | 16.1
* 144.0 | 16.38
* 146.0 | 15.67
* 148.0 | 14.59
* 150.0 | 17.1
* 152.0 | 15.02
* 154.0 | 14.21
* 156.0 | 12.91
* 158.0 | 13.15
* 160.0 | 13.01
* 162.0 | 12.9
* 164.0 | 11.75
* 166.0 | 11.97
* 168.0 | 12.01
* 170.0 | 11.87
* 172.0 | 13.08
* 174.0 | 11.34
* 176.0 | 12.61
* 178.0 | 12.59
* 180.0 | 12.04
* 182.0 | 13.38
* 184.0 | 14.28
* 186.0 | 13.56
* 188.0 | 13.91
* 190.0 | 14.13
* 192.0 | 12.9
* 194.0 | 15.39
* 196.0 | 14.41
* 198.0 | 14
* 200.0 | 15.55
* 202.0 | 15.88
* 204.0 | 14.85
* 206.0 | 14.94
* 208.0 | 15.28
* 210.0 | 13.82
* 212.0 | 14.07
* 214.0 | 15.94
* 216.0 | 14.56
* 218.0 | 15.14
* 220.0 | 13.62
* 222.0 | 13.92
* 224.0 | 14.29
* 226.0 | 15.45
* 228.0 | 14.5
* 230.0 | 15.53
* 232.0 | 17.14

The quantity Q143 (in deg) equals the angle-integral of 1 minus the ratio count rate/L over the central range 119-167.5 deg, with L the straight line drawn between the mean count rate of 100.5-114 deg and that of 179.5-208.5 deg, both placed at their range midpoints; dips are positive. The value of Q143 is 2.8 deg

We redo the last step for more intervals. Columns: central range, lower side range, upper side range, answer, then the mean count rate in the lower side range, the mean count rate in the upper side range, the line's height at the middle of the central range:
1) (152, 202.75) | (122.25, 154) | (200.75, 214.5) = 6.5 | 15.8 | 14.9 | 15.3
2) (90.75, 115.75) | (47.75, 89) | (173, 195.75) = -4.9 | 13.4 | 13.3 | 13.4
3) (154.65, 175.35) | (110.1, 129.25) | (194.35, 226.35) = 3.8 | 15.8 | 14.7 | 15.2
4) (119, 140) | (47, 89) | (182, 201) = -3.2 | 13.4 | 14.2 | 13.8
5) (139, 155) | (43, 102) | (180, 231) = -1.5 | 13.8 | 14.5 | 14.2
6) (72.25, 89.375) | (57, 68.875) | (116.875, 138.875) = 1.6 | 13.8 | 15.8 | 14.3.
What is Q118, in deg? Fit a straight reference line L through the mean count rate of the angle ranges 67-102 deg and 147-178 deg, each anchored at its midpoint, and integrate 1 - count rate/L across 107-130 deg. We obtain -4.3 deg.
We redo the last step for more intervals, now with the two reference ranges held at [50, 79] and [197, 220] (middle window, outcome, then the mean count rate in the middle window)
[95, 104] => -1.6 deg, 16.3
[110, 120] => -1.5 deg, 16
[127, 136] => -1.4 deg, 16.3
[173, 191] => 1.9 deg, 13.1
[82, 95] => 0.3 deg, 13.4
